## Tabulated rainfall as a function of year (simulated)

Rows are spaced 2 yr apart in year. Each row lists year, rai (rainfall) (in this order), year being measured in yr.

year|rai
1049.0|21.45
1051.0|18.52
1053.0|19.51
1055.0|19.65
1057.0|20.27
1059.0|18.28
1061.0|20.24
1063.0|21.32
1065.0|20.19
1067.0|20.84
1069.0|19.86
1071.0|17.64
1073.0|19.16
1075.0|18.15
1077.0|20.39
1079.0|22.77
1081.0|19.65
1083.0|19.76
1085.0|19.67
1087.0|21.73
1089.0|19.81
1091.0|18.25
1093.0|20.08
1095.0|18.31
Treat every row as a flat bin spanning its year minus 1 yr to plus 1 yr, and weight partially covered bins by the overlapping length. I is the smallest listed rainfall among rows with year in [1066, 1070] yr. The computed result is 19.86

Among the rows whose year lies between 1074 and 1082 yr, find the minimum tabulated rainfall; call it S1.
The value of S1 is 18.15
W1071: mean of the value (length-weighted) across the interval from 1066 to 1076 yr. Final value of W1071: 19.1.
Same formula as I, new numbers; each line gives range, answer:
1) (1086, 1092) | 18.25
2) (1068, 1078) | 17.64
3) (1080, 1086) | 19.65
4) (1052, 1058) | 19.51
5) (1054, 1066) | 18.28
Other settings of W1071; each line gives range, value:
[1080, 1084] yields 19.7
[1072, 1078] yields 19.2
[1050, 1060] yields 19.2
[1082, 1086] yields 19.7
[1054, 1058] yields 20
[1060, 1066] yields 20.6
